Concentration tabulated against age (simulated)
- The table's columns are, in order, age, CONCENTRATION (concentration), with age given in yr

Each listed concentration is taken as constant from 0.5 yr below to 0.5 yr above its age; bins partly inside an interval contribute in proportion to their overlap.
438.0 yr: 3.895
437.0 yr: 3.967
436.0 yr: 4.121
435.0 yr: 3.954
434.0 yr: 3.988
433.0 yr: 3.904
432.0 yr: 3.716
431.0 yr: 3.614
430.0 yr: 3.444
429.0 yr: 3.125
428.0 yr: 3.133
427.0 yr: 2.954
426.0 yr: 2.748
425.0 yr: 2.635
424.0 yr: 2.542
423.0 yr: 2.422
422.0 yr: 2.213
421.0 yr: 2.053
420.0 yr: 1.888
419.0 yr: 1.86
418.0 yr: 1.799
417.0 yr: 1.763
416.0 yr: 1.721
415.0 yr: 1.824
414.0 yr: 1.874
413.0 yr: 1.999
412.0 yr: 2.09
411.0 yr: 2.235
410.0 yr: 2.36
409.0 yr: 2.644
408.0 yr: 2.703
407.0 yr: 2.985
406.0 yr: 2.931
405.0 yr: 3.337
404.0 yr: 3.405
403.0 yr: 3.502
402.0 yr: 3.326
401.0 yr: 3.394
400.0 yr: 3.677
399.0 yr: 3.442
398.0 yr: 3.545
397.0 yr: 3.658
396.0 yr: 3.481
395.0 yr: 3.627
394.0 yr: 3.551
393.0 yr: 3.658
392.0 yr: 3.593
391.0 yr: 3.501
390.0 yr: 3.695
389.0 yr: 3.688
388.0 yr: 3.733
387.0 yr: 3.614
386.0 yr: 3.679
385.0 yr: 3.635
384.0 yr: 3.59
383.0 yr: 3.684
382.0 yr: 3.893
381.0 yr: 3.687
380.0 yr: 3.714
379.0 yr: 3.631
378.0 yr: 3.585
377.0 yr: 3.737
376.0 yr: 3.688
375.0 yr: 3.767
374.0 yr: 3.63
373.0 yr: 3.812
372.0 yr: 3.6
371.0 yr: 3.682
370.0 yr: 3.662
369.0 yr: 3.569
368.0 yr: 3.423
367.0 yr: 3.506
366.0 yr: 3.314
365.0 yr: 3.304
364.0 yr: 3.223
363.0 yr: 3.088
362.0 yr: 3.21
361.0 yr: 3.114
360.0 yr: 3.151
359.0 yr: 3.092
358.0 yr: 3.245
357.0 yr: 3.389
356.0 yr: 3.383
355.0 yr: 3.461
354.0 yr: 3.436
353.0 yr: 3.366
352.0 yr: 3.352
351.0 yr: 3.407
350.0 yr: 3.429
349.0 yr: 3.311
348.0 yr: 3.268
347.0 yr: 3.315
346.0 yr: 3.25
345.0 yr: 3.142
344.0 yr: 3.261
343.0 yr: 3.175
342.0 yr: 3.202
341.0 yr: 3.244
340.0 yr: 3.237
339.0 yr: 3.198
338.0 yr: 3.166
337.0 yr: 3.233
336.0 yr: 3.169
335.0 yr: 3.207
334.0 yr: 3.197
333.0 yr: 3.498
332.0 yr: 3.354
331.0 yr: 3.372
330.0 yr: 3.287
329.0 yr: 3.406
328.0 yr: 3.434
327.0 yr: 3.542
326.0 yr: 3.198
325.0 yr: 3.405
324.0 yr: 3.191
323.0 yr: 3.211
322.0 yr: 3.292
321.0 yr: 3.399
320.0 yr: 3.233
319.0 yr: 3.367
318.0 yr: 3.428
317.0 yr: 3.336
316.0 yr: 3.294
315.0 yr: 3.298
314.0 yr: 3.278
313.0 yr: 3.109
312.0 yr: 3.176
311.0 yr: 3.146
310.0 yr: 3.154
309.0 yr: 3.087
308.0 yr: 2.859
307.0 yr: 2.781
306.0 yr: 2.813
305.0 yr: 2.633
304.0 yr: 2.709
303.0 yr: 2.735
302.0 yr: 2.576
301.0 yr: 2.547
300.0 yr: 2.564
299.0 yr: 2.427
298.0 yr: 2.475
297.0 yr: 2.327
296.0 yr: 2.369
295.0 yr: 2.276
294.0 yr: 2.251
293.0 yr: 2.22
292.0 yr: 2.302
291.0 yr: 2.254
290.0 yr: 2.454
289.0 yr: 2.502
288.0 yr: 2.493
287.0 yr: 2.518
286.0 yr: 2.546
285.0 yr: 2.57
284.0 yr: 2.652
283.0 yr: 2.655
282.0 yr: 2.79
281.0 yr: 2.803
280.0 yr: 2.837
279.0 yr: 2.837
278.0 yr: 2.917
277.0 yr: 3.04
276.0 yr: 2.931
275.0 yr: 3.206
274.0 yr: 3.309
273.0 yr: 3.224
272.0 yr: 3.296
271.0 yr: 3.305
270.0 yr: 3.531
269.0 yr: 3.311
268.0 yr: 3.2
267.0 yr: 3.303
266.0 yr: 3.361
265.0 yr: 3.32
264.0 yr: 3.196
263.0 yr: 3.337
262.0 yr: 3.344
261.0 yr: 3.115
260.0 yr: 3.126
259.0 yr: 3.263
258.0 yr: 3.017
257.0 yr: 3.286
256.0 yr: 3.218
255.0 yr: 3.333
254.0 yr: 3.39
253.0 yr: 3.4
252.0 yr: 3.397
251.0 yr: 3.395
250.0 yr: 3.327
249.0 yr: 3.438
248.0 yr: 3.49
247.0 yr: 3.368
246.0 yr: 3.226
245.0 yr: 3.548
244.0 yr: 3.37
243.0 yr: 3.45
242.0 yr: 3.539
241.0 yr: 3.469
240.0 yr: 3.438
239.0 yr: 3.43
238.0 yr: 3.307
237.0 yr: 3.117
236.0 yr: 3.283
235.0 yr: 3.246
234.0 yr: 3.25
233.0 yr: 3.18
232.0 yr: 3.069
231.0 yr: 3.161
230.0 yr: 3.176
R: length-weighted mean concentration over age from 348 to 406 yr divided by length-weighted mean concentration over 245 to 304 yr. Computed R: 1.2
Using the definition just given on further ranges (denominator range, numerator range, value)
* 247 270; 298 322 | 0.91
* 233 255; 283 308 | 0.74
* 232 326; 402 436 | 0.90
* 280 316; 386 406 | 1.32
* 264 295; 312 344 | 1.15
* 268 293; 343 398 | 1.23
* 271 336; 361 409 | 1.19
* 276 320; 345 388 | 1.26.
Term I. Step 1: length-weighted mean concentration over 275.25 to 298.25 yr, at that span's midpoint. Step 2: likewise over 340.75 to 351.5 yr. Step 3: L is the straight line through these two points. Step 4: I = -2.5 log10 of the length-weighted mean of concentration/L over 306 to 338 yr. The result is -0.09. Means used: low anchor 2.57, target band 3.25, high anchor 3.27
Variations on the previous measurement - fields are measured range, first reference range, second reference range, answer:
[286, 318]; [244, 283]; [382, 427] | 0.16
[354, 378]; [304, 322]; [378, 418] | -0.09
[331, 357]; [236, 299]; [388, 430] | -0.12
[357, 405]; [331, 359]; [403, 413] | -0.19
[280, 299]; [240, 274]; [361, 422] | 0.31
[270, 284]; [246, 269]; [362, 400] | 0.11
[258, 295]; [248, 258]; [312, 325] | 0.14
